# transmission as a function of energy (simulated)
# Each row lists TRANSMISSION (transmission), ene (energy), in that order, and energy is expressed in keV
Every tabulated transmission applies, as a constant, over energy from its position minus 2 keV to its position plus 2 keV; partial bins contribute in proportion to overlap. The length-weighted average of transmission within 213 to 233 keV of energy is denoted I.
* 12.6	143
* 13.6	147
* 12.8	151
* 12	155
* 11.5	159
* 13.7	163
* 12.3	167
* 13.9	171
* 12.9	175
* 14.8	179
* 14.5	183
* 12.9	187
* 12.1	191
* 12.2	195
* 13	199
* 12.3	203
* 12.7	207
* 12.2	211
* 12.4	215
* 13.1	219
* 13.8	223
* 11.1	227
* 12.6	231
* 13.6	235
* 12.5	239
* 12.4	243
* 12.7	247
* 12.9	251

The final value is 12.6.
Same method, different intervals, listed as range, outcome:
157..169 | 12.5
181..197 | 12.9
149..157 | 12.4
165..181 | 13.5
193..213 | 12.5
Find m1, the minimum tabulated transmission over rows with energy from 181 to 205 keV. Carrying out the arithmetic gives 12.1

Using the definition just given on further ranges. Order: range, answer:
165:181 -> 12.3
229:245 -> 12.4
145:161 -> 11.5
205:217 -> 12.2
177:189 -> 12.9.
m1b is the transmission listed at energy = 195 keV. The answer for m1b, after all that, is 12.2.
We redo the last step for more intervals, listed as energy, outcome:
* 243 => 12.4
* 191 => 12.1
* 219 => 13.1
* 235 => 13.6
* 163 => 13.7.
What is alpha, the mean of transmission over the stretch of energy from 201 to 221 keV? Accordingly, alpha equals 12.5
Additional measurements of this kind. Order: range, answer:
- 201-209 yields 12.5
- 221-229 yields 12.4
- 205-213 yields 12.4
